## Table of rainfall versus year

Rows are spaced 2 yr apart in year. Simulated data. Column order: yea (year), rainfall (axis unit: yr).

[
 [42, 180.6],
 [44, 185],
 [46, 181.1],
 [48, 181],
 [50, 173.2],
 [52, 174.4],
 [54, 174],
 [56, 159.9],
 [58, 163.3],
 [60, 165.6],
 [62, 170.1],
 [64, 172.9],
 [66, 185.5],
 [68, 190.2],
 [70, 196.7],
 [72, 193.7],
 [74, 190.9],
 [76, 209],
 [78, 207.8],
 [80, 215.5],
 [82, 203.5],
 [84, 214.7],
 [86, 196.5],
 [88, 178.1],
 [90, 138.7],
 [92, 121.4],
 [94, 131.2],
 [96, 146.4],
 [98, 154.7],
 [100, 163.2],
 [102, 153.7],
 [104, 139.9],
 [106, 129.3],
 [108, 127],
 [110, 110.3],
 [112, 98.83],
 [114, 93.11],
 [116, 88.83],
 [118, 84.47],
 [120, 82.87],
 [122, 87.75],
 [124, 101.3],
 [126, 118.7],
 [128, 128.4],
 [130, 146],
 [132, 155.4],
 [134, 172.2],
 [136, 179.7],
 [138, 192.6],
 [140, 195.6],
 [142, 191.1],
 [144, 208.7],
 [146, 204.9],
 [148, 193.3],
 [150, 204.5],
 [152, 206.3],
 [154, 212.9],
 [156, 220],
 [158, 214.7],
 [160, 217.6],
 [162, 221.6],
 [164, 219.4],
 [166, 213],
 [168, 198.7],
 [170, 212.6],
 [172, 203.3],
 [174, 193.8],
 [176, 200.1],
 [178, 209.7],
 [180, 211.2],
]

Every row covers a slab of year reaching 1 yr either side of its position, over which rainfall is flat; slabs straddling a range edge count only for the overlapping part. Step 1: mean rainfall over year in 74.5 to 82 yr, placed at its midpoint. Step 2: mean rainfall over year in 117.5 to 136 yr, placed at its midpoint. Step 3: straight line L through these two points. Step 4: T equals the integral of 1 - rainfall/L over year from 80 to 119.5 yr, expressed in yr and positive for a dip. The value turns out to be 7.2 yr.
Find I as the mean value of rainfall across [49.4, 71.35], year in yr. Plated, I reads 175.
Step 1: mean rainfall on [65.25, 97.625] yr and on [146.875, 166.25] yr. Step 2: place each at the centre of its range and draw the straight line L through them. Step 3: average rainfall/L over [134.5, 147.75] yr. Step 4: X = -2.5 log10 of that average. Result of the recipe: 0.06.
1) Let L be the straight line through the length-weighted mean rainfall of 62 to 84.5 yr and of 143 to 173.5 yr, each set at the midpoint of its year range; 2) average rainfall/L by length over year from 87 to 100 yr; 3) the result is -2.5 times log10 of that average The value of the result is 0.34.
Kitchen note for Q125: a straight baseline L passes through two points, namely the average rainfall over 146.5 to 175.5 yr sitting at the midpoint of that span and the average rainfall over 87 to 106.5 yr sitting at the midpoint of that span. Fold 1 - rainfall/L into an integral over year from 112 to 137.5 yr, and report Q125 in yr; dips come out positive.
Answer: 7.96 yr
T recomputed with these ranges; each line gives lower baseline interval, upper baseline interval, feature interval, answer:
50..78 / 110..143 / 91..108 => 1.26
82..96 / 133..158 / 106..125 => 8.60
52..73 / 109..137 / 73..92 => -4.01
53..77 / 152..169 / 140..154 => 0.51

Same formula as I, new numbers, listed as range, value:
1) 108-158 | 154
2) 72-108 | 170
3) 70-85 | 204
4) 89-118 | 127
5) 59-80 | 190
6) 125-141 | 161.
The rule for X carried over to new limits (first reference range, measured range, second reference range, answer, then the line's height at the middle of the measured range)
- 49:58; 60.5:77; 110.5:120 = -0.25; 150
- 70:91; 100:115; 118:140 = 0.30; 163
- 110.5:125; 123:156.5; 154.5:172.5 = -0.18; 150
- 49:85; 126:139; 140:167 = 0.27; 204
